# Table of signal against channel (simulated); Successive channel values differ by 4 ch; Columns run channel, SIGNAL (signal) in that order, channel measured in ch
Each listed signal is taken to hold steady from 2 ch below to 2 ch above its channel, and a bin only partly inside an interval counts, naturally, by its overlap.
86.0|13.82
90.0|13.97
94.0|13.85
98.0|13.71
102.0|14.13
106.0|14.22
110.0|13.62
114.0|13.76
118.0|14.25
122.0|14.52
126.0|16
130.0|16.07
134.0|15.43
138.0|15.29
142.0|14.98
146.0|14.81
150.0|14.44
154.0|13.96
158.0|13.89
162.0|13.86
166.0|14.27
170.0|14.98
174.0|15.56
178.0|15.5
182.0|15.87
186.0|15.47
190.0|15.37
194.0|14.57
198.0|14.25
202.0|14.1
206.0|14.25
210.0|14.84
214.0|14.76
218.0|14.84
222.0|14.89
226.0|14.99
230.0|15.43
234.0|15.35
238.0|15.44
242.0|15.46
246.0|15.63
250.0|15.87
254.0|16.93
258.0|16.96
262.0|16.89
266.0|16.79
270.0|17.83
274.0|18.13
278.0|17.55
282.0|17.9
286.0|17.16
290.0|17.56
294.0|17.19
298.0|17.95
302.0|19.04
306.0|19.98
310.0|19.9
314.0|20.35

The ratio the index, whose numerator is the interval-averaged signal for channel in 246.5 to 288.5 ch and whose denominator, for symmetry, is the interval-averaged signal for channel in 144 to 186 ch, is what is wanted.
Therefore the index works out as 1.2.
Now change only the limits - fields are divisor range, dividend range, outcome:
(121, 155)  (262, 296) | 1.16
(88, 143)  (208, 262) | 1.07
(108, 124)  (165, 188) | 1.09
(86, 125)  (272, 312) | 1.30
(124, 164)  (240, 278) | 1.13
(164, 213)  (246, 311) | 1.18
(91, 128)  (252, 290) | 1.22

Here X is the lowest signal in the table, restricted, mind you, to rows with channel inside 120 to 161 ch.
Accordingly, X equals 13.89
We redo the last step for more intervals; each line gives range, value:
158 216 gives 13.86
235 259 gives 15.44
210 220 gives 14.76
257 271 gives 16.79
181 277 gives 14.1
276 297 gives 17.16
